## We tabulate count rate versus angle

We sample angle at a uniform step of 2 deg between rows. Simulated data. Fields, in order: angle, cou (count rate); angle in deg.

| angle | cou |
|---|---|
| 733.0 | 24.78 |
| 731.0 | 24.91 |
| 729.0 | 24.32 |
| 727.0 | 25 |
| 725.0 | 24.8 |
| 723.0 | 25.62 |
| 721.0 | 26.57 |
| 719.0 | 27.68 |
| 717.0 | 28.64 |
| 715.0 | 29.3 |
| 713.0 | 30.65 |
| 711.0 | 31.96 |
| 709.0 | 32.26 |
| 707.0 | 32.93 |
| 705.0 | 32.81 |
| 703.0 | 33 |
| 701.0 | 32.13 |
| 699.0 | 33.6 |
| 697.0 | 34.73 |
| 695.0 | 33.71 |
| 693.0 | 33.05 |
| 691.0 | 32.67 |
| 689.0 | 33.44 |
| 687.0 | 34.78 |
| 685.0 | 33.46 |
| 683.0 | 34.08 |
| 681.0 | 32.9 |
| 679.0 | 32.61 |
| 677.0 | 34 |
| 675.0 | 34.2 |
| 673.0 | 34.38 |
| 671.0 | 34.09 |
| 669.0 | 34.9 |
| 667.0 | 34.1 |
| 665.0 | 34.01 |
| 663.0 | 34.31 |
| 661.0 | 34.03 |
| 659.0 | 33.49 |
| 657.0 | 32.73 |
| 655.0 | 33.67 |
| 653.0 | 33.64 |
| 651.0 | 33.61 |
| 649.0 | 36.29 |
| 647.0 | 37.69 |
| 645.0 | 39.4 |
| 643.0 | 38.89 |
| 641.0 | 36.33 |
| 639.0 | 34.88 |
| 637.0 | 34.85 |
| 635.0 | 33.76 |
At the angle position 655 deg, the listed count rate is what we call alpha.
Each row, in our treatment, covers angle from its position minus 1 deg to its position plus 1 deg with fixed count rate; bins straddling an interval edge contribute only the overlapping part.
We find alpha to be 33.67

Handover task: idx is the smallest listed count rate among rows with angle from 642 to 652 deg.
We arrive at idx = 33.61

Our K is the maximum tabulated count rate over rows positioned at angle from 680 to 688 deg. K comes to 34.78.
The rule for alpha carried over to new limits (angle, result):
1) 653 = 33.64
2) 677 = 34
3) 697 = 34.73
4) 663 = 34.31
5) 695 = 33.71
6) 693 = 33.05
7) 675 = 34.2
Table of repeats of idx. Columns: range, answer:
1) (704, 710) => 32.26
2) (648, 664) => 32.73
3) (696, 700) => 33.6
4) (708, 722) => 26.57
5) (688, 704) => 32.13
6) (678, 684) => 32.61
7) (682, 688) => 33.46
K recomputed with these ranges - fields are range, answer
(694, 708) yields 34.73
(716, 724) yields 28.64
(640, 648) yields 39.4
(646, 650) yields 37.69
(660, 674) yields 34.9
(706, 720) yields 32.93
